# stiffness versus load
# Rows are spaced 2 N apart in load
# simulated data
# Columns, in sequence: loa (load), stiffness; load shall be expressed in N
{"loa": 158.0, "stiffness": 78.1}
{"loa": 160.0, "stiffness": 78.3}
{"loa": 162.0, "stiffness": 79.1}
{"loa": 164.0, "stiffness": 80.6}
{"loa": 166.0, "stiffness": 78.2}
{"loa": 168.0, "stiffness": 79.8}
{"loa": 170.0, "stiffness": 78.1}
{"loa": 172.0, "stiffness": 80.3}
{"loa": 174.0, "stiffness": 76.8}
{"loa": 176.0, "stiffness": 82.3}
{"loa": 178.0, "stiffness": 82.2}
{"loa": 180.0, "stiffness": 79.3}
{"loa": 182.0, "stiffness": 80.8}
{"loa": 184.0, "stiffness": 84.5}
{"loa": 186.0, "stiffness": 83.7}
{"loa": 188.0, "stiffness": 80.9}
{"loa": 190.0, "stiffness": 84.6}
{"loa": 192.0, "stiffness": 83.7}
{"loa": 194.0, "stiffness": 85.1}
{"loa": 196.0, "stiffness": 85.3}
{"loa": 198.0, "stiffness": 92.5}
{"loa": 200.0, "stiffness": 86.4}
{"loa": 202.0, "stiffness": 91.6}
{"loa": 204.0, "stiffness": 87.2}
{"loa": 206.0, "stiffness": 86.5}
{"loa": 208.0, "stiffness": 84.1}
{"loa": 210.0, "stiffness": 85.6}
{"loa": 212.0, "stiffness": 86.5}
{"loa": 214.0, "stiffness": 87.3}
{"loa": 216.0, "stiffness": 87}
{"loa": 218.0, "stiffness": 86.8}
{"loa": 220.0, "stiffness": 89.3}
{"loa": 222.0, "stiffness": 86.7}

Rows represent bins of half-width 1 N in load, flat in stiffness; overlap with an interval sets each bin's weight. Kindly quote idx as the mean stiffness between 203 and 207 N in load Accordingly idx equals 86.8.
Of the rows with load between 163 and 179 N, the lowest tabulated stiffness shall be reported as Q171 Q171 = 76.8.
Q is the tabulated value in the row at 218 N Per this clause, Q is 86.8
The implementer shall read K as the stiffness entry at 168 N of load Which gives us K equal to 79.8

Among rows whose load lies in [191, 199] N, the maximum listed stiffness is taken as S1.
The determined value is 92.5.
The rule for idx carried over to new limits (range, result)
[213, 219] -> 87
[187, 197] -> 83.9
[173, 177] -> 79.5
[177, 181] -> 80.8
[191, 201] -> 86.6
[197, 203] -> 90.2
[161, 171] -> 79.2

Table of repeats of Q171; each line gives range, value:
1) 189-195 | 83.7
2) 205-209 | 84.1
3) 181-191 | 80.8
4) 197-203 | 86.4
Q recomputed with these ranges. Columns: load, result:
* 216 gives 87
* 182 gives 80.8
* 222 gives 86.7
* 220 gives 89.3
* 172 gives 80.3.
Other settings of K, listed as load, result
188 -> 80.9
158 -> 78.1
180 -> 79.3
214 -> 87.3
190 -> 84.6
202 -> 91.6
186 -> 83.7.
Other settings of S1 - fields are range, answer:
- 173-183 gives 82.3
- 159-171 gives 80.6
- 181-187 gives 84.5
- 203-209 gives 87.2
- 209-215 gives 87.3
